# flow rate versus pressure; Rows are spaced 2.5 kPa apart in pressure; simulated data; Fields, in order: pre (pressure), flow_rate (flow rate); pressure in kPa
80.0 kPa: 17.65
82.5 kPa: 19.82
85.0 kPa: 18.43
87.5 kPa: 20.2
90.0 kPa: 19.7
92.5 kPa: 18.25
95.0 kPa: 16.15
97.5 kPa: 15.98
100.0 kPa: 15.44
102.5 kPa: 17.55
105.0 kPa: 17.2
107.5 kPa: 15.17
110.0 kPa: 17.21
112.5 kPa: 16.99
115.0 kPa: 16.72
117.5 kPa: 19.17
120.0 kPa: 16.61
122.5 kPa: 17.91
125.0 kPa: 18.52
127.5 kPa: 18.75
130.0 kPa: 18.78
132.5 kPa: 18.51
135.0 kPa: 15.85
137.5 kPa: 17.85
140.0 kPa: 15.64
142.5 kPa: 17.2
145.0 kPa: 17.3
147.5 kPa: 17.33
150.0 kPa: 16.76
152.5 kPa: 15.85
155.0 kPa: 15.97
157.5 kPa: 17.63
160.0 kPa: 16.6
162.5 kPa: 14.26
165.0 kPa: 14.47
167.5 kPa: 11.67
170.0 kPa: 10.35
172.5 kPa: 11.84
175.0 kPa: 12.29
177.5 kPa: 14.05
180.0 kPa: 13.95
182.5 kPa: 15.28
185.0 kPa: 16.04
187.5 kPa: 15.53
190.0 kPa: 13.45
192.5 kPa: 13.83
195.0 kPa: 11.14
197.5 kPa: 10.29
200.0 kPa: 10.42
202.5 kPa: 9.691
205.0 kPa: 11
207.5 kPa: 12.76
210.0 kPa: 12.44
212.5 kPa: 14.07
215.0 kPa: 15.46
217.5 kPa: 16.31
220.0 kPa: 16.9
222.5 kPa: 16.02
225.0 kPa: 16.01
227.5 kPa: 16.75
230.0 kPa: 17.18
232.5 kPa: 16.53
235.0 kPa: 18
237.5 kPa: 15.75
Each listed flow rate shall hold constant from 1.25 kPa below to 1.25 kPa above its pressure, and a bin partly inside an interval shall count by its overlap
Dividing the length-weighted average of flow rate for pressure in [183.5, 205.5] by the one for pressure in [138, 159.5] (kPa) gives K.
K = 0.7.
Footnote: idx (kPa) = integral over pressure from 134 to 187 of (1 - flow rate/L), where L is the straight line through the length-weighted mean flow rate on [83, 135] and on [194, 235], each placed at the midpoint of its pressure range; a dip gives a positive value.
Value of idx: 2.6 kPa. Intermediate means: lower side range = 17.6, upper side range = 14.1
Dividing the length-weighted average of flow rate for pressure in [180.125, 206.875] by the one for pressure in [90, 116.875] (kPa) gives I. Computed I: 0.8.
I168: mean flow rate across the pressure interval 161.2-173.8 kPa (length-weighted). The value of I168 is 12.5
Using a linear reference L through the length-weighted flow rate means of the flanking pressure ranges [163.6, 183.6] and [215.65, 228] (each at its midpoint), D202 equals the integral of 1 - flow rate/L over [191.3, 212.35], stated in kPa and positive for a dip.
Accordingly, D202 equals 4.74 kPa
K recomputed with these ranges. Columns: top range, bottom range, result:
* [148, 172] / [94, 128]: 0.87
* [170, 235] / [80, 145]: 0.80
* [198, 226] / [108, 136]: 0.77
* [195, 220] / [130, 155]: 0.75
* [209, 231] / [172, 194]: 1.12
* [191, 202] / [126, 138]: 0.63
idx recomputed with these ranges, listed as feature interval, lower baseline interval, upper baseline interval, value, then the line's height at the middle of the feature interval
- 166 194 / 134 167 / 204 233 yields 4.06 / 15.8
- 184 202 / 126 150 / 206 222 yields 3.12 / 15.4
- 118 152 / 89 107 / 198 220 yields -3.86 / 15.7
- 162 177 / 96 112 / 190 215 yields 1.15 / 13.5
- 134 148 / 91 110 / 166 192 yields -1.74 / 15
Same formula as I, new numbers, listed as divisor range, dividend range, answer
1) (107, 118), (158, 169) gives 0.84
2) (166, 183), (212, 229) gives 1.26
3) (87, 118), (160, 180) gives 0.76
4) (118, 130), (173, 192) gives 0.79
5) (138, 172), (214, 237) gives 1.07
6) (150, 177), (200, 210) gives 0.79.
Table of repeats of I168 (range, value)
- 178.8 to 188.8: 15.2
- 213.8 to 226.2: 16.1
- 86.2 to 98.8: 18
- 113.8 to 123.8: 17.6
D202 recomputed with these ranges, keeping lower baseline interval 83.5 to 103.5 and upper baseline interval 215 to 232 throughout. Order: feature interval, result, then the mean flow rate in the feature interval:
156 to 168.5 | 1.50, 15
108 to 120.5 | 0.20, 17.3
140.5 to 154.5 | 0.35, 16.8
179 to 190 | 1.18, 15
